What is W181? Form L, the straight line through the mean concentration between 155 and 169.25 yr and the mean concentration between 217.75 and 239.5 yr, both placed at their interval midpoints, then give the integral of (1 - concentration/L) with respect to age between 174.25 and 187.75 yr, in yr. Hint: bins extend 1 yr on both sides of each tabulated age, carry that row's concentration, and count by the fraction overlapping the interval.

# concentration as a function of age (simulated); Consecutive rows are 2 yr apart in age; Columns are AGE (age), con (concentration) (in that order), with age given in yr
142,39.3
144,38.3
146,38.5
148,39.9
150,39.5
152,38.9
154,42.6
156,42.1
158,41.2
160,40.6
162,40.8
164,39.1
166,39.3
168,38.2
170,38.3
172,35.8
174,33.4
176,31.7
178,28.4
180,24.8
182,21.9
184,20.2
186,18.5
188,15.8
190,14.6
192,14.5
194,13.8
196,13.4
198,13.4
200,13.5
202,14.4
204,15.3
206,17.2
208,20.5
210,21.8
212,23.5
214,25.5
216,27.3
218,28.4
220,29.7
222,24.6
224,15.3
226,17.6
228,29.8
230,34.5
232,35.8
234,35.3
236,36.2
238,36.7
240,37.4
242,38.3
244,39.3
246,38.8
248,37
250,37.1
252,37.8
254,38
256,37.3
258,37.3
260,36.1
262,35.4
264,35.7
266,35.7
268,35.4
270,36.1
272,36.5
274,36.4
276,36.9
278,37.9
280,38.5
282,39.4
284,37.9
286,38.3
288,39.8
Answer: 4.7 yr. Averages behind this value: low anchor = 40.2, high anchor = 29.7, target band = 24.3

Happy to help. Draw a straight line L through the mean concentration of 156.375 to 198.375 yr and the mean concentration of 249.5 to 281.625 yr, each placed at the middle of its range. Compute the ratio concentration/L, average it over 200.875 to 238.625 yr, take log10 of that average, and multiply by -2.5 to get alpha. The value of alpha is 0.26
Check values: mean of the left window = 27.9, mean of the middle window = 25.6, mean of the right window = 36.8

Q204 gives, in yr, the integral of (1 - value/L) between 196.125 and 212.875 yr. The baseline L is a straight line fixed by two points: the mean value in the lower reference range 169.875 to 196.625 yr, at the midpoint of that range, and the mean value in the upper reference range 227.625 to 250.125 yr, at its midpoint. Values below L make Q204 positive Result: 6.56 yr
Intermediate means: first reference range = 22.9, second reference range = 36.5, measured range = 17.2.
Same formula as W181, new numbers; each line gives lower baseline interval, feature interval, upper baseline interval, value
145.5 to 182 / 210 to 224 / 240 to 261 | 4.5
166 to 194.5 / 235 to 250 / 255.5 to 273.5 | -1.9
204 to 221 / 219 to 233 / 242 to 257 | 1.1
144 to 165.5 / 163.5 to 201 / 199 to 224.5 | 9.0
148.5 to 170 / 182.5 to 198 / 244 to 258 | 9.2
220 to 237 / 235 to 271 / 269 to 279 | -4.5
